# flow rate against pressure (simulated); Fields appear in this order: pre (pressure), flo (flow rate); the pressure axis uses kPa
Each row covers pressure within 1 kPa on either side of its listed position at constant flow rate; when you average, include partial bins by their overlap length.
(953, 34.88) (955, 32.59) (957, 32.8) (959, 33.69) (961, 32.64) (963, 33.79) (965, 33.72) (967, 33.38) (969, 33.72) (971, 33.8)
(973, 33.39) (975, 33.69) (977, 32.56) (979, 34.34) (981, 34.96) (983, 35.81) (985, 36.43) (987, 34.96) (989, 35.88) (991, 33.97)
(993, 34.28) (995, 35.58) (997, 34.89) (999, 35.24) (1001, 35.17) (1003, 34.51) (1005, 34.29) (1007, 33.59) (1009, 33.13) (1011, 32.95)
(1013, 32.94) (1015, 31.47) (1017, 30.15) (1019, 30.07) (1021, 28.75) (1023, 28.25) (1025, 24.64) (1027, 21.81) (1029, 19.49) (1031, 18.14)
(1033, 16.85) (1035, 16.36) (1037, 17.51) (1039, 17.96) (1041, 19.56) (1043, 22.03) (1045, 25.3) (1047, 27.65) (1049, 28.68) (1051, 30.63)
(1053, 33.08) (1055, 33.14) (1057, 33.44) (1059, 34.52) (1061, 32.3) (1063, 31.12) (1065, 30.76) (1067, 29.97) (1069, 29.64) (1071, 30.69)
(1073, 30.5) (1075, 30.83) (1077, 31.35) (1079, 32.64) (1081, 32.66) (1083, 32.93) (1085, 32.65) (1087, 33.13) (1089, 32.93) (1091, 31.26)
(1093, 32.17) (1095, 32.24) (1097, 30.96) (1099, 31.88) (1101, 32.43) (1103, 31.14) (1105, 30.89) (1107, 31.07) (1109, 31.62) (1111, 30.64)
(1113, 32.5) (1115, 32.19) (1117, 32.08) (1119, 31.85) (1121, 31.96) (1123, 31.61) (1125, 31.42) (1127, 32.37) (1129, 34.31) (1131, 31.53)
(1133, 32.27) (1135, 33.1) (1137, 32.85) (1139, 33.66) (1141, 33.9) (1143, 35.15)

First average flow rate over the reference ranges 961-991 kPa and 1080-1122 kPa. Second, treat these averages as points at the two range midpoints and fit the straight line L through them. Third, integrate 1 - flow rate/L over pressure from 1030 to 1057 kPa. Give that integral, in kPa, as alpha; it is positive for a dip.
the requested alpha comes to 7.4 kPa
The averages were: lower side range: 34.2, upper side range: 32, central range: 24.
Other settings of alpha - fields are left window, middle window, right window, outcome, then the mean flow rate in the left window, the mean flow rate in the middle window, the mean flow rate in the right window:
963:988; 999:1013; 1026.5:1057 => -2.2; 34.2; 34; 23.6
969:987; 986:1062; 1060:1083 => 8.9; 34.4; 29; 31.2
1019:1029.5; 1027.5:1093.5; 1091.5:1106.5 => 1.0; 25.4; 28.2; 31.6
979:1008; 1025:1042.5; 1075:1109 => 7.7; 34.9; 18.9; 32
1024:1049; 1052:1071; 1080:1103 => -4.3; 20.9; 31.9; 32.2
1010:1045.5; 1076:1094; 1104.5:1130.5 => -2.1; 24.1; 32.4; 31.9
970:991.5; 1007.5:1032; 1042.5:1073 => 3.6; 34.5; 27.8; 30.3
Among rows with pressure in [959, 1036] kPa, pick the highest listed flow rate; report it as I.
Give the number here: 36.43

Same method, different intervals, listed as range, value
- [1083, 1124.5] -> 33.13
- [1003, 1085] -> 34.52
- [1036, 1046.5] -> 25.3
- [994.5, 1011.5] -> 35.58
